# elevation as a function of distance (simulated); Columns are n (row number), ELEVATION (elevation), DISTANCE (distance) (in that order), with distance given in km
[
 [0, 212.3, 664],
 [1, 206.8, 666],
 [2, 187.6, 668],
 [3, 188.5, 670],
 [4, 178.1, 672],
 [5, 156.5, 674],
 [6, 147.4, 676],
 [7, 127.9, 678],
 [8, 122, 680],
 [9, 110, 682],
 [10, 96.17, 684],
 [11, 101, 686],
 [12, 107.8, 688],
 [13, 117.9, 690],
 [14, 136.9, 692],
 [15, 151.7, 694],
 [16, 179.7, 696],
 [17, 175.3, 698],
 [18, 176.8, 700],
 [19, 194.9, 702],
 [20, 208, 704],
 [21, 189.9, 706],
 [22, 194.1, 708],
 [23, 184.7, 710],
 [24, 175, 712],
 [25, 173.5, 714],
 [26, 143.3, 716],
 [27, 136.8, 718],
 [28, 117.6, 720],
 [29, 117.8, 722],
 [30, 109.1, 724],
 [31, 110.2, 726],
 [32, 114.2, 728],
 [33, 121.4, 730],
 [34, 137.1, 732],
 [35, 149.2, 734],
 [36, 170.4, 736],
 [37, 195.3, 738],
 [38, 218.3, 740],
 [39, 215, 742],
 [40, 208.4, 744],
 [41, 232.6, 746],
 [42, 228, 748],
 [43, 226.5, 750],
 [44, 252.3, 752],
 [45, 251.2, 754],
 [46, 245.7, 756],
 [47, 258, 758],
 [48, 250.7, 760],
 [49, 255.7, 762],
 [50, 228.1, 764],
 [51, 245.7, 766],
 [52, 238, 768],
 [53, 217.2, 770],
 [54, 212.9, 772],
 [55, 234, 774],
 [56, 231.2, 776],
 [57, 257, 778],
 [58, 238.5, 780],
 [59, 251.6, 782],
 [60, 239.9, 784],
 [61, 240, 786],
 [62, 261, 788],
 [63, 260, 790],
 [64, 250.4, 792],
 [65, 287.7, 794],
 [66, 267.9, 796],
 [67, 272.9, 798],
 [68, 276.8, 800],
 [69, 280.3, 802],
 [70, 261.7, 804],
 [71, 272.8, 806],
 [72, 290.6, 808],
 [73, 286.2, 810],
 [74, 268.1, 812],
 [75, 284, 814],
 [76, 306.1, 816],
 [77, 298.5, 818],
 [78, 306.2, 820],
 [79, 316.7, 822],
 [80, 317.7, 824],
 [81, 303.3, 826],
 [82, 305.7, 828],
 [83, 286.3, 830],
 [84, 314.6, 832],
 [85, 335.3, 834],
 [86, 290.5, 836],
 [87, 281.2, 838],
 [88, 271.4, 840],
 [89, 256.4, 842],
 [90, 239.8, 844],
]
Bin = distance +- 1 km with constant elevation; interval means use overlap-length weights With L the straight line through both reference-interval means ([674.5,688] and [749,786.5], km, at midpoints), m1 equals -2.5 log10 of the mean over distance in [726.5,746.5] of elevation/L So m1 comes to 0.15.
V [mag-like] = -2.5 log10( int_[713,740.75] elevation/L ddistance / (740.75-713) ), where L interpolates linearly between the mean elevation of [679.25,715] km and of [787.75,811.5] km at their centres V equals 0.307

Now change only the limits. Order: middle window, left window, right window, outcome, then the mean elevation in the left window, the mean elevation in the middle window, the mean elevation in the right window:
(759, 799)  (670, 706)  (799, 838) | 0.01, 149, 247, 294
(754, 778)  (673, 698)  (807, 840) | -0.05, 131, 239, 299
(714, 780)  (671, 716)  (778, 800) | 0.09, 155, 198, 258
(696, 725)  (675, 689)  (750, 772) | -0.04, 116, 165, 242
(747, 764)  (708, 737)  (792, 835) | -0.24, 142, 245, 291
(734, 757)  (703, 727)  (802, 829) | -0.11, 155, 219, 293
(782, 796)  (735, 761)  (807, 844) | 0.02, 227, 257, 294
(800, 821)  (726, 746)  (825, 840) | -0.06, 170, 285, 300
